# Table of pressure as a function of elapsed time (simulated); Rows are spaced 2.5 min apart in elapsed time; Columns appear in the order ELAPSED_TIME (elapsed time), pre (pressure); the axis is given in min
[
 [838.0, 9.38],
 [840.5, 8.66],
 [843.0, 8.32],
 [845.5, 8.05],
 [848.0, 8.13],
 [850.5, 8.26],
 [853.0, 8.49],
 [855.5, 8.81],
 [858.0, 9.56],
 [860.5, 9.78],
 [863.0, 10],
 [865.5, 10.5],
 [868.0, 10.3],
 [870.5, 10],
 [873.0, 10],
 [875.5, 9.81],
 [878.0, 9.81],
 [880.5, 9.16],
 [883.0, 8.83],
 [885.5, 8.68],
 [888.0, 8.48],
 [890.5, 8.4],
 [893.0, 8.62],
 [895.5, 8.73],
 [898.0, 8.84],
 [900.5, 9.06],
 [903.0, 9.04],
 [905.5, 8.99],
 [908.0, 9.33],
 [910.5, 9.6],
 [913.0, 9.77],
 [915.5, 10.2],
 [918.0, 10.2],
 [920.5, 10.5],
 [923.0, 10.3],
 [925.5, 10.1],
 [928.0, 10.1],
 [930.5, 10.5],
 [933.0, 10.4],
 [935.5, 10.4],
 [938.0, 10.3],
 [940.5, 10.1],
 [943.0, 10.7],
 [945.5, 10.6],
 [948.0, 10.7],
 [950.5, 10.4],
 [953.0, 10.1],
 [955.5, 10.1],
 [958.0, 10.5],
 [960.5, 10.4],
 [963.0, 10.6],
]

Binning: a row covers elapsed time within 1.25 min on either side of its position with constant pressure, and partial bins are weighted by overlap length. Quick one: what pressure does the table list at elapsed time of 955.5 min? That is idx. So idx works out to 10.1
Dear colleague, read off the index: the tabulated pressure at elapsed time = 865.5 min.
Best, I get 10.5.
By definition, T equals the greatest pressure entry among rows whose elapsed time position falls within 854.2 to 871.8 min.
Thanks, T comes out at 10.5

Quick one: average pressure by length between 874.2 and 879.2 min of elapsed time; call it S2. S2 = 9.81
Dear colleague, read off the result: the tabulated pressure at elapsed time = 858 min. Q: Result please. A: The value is 9.56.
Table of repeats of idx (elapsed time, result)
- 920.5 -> 10.5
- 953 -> 10.1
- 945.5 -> 10.6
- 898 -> 8.84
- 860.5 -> 9.78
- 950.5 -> 10.4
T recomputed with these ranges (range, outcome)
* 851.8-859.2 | 9.56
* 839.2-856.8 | 8.81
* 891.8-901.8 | 9.06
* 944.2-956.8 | 10.7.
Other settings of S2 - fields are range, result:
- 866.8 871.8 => 10.1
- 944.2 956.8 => 10.4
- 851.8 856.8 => 8.66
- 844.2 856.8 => 8.35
